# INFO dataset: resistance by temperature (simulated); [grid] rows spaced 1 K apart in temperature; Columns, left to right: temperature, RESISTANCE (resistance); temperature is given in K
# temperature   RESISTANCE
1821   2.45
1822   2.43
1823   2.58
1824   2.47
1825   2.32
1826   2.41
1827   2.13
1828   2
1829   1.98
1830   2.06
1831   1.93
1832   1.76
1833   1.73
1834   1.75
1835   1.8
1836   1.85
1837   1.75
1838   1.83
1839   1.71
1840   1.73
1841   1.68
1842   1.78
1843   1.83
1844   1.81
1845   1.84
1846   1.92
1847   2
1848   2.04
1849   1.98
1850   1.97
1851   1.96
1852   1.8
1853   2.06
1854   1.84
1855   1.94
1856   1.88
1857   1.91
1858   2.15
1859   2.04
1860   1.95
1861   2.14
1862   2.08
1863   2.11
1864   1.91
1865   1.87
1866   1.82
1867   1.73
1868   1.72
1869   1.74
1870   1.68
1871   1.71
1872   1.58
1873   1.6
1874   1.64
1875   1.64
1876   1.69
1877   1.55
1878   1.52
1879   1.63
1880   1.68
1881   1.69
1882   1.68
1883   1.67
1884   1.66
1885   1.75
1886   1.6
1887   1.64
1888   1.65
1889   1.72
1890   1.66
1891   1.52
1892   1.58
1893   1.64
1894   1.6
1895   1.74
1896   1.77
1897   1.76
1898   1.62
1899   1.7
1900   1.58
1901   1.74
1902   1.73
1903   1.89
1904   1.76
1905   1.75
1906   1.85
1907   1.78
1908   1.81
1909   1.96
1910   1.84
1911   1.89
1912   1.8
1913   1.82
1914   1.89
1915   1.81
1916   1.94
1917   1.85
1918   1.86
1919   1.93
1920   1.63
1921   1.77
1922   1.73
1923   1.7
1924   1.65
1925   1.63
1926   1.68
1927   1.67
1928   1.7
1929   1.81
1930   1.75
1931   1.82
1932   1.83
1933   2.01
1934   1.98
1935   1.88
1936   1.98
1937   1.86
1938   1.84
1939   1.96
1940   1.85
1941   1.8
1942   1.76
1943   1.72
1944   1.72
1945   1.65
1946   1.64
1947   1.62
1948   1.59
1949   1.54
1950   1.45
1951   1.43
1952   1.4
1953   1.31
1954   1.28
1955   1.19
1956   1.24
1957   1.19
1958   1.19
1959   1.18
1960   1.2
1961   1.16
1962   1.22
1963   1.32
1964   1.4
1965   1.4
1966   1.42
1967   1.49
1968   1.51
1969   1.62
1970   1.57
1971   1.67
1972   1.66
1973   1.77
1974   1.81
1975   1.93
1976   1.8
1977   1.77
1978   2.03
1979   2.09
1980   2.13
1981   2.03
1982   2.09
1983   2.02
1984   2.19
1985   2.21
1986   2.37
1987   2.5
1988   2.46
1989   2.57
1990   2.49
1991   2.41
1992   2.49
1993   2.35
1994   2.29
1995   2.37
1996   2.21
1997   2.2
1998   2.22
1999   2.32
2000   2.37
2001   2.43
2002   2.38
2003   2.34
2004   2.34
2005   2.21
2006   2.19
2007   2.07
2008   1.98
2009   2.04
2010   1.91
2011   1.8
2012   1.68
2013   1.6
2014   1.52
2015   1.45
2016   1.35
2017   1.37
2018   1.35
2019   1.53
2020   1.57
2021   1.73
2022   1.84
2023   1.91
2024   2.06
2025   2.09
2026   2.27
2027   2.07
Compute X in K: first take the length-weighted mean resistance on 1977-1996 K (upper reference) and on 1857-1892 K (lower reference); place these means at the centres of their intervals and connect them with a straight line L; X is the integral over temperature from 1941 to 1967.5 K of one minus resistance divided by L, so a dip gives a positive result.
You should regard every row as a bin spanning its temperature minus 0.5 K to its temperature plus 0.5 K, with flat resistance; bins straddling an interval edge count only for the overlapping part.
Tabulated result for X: 8.7 K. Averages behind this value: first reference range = 1.75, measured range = 1.42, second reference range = 2.27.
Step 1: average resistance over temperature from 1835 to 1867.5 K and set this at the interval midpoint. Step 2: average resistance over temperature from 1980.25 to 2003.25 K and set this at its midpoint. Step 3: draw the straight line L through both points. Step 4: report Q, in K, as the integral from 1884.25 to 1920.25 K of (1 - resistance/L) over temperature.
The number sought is 5.3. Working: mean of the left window 1.9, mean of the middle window 1.75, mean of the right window 2.32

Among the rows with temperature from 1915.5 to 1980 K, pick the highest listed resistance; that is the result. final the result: 2.13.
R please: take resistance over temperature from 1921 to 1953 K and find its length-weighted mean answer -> 1.72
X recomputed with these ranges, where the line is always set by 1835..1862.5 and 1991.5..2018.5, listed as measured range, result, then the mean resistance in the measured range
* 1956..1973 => 5.1 K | 1.39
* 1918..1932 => 1.6 K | 1.74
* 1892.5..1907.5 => 1.7 K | 1.73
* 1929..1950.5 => 2.2 K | 1.77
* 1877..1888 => 1.6 K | 1.65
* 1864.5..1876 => 1.3 K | 1.7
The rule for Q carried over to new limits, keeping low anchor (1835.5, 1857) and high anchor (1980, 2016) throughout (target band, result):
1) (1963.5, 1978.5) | 3.2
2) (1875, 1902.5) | 4.1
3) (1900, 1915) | 1.3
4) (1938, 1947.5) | 1.4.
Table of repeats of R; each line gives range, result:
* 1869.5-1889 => 1.65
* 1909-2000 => 1.8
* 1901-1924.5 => 1.81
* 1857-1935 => 1.76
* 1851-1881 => 1.81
